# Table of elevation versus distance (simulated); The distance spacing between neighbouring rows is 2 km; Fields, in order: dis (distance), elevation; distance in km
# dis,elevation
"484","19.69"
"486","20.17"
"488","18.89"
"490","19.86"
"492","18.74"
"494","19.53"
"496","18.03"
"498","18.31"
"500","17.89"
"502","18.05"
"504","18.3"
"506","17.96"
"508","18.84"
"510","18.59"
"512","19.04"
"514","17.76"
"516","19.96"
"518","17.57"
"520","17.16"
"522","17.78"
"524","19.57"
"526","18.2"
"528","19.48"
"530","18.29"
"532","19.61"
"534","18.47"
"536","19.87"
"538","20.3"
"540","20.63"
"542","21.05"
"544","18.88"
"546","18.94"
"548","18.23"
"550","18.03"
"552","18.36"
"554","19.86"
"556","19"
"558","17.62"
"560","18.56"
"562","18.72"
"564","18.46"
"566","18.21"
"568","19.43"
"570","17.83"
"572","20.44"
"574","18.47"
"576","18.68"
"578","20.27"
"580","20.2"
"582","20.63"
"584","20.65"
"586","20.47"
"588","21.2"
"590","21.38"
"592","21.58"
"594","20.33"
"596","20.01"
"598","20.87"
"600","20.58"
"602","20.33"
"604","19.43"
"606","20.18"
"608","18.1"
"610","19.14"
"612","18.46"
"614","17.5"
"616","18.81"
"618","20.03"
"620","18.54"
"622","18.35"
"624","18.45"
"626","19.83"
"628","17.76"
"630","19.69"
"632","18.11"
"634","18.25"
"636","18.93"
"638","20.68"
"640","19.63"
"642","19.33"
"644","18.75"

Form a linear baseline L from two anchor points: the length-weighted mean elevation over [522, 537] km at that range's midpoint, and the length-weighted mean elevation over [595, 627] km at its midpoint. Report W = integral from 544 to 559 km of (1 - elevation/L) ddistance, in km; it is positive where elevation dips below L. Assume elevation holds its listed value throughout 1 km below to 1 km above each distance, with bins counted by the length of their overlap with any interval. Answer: 0.4 km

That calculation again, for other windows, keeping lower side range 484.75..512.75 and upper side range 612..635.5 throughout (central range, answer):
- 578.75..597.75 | -2.07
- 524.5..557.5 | -0.83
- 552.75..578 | -0.18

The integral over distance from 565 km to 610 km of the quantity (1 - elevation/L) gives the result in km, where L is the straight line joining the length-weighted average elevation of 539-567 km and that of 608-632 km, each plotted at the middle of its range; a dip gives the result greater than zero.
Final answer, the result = -2.7 km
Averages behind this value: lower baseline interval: 18.9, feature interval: 19.9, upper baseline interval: 18.7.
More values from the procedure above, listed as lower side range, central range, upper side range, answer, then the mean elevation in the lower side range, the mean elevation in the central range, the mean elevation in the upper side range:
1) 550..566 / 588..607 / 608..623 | -2.0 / 18.6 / 20.6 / 18.7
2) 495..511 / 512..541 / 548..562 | -0.8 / 18.2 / 18.9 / 18.6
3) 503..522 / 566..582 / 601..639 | -0.6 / 18.3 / 19.3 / 19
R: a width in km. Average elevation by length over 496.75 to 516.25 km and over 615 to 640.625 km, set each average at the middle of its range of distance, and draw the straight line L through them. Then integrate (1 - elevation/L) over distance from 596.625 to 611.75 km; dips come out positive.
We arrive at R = -0.7 km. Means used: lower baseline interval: 18.4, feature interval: 19.7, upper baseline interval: 19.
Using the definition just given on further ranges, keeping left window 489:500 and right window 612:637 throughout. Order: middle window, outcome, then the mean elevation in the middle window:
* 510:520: 0.2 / 18.4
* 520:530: 0.1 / 18.6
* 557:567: 0.2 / 18.3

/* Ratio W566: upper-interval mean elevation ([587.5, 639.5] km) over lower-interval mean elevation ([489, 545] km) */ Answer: 1.03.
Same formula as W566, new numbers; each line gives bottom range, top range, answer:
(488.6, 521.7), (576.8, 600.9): 1.12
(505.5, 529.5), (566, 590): 1.07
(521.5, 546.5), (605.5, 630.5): 0.97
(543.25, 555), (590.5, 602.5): 1.10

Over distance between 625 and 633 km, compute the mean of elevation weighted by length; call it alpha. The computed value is 18.8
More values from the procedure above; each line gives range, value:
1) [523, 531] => 18.9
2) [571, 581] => 19.6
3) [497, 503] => 18.1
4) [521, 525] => 18.7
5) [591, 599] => 20.7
